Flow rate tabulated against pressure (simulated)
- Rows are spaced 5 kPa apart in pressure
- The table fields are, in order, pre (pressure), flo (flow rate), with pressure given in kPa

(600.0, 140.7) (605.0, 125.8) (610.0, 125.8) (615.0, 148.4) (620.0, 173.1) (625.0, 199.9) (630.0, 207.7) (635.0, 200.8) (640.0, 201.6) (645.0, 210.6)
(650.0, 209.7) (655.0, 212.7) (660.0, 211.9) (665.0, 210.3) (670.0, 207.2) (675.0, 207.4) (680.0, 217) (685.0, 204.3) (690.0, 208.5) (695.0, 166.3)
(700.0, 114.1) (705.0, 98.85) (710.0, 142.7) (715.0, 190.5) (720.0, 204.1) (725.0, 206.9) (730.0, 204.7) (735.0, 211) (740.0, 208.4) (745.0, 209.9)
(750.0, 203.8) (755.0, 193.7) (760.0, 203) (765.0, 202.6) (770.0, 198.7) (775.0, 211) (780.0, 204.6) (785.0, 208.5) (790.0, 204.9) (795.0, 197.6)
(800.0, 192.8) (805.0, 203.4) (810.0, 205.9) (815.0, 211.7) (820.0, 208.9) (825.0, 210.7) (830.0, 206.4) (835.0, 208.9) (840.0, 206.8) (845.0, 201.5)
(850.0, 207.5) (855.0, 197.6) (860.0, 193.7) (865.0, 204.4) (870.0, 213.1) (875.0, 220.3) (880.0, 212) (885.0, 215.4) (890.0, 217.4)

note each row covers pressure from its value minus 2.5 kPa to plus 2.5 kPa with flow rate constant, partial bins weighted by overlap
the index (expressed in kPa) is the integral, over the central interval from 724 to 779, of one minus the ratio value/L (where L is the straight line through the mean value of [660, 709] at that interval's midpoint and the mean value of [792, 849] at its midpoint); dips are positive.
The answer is -3.3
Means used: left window 182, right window 205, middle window 205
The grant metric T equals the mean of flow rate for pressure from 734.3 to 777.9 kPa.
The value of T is 204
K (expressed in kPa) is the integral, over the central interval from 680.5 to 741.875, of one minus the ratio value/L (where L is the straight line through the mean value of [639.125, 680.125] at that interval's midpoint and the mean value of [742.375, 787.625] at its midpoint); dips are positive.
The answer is 7.7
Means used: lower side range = 210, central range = 181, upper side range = 204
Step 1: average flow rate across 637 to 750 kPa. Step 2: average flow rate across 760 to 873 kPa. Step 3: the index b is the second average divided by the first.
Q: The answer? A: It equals 1.06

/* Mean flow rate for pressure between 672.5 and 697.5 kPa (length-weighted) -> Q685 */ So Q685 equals 201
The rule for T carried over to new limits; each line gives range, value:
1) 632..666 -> 208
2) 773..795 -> 206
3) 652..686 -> 210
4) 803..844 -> 208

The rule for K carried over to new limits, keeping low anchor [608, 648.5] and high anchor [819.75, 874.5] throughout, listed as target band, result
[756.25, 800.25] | -0.8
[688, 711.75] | 5.8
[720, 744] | -1.6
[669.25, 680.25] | -1.2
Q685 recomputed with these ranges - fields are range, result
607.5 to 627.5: 162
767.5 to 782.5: 205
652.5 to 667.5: 212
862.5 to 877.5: 213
